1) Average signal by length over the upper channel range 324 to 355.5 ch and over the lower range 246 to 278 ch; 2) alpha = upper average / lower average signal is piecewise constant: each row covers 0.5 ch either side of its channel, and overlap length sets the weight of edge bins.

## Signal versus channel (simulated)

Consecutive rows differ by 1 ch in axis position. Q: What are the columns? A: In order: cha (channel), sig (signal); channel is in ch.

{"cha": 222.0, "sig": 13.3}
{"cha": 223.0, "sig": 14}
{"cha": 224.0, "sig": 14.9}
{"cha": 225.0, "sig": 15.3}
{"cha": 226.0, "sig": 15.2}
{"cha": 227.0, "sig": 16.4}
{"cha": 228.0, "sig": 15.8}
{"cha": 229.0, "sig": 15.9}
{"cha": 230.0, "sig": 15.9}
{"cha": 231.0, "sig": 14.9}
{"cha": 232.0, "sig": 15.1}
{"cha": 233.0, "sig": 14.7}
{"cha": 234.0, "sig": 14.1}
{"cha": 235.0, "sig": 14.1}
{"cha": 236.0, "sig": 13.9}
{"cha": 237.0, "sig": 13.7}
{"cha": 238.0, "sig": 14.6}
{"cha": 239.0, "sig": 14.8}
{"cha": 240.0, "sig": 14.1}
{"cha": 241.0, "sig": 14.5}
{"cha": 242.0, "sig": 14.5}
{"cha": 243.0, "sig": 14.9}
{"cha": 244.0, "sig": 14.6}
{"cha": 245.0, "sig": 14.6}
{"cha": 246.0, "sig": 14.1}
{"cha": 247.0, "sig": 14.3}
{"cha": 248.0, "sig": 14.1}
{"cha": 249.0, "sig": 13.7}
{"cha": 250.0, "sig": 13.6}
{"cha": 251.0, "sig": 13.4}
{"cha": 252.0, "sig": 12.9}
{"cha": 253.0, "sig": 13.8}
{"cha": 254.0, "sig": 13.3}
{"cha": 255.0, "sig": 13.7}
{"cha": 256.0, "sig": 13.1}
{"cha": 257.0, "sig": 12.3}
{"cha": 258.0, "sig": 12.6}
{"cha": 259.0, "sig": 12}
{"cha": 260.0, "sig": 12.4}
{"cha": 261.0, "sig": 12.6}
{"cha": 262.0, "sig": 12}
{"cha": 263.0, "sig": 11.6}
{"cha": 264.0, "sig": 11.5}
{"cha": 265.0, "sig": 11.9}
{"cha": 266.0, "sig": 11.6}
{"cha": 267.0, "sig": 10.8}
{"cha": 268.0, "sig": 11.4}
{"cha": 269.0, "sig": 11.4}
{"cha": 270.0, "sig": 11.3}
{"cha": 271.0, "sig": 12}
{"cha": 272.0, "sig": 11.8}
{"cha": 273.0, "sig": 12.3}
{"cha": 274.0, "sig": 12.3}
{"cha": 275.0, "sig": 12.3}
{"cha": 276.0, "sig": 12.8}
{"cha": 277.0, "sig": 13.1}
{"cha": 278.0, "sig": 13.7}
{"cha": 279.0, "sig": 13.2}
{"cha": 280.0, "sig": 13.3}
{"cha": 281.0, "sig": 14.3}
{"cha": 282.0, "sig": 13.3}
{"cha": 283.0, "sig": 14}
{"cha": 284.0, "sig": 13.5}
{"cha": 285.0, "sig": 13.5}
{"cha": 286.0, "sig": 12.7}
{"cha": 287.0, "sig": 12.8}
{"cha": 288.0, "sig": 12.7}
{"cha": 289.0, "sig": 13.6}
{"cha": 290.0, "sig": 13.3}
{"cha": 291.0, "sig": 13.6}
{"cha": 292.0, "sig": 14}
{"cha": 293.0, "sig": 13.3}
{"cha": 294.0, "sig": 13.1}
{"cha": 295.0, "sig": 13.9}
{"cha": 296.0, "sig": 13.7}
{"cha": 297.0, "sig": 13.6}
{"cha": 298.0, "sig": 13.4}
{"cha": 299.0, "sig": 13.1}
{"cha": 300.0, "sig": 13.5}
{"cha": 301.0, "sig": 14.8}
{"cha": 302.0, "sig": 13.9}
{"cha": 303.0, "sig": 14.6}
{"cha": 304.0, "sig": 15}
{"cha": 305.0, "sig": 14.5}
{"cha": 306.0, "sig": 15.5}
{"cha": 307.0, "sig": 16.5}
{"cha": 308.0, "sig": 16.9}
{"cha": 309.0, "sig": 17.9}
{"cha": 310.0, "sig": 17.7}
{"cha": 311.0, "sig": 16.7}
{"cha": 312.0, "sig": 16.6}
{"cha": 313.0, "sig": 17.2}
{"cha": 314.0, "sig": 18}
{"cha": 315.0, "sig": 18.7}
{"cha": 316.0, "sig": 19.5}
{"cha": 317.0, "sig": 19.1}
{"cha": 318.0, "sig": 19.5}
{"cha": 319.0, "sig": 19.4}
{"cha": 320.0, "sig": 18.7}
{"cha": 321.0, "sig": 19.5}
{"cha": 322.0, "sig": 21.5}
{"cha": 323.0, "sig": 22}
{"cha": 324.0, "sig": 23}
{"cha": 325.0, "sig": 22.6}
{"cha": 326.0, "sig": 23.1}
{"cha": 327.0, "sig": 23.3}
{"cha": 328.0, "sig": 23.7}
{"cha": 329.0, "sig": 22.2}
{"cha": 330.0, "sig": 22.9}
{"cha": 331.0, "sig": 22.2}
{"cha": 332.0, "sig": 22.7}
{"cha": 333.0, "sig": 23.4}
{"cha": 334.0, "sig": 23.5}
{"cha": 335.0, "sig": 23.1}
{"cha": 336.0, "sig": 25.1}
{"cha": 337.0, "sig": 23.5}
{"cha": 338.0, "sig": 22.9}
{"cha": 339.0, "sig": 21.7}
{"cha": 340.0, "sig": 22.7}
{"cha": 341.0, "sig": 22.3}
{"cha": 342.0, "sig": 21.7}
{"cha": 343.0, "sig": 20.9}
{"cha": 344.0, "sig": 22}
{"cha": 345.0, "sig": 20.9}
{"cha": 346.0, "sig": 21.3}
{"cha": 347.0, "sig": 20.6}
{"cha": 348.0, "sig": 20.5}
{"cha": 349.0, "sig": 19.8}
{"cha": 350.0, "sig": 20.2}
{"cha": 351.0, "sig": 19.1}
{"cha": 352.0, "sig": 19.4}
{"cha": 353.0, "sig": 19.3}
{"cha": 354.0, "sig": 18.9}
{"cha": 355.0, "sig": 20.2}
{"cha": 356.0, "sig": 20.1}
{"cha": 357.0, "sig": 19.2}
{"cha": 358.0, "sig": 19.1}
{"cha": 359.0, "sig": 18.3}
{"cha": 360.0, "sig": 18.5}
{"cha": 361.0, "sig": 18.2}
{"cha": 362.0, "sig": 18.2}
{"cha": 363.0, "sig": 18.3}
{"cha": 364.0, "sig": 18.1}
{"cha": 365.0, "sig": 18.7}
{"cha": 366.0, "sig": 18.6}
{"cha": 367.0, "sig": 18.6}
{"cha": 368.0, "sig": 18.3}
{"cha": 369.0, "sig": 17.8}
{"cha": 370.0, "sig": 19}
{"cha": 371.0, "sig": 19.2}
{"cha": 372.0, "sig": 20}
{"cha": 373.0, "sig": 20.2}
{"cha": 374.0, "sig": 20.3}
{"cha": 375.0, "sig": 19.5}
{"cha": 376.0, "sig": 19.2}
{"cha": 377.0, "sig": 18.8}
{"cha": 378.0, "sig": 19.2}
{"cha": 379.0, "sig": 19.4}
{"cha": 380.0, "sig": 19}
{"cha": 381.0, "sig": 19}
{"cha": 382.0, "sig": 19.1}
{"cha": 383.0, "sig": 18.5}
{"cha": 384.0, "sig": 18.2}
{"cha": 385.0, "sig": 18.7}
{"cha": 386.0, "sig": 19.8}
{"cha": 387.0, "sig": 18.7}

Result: 1.74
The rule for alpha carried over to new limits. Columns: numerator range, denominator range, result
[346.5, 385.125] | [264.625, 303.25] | 1.47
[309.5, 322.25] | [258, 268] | 1.57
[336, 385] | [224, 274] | 1.46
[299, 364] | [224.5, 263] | 1.40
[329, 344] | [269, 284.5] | 1.77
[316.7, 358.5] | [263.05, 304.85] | 1.64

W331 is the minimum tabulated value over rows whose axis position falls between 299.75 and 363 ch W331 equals 13.5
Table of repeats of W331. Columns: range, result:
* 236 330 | 10.8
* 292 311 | 13.1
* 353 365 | 18.1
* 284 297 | 12.7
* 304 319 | 14.5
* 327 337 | 22.2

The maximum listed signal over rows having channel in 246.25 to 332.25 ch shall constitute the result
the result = 23.7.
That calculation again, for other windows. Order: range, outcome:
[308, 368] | 25.1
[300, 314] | 18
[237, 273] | 14.9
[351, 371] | 20.2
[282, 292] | 14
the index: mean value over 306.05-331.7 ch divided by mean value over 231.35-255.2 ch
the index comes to 1.4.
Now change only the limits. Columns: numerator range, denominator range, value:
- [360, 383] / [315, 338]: 0.86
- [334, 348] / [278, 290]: 1.66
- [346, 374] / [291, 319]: 1.22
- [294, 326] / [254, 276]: 1.42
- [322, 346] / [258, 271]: 1.92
